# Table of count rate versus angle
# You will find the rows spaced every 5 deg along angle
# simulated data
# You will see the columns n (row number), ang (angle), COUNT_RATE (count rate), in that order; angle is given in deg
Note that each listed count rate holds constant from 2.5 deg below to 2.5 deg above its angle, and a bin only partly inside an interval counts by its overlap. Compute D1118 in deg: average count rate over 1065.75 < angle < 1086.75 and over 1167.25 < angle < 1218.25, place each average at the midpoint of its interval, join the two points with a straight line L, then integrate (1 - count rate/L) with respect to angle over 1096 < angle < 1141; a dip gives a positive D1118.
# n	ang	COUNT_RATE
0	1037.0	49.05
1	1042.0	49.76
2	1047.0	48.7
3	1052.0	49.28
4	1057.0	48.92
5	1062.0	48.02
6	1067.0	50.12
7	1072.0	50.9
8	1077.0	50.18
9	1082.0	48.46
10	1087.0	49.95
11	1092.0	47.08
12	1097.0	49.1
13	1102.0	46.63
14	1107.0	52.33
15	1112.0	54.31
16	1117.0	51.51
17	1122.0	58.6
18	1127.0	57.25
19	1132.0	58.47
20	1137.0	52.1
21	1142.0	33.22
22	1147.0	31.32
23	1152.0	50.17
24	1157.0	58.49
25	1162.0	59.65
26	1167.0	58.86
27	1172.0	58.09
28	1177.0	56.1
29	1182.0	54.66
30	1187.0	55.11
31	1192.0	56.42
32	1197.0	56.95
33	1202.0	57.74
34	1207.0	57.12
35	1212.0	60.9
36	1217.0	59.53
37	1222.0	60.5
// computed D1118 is -0.22 deg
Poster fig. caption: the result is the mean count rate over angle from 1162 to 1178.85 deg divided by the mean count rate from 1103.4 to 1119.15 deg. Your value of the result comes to 1.1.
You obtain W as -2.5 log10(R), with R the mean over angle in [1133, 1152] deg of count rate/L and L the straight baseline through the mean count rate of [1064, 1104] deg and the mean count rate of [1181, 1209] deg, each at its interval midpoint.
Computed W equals 0.253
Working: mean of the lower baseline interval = 49.1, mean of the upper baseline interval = 56.4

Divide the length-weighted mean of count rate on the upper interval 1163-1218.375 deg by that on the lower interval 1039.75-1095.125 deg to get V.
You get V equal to 1.17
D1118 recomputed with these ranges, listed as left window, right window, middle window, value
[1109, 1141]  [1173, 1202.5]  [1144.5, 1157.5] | 2.4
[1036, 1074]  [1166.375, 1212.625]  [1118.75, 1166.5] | 2.6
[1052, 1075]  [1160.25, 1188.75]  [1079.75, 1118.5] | 1.5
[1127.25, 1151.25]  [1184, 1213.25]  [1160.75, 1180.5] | -2.4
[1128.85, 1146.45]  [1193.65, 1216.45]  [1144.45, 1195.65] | -1.7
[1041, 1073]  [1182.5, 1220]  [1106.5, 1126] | -0.7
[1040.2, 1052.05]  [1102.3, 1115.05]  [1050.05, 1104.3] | 1.8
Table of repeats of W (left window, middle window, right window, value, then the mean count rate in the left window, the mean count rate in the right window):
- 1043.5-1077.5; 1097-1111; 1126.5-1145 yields -0.017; 49.4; 49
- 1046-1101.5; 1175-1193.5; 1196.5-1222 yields 0.028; 49.1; 58.8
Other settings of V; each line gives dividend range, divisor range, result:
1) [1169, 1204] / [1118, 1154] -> 1.16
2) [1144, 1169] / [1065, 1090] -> 1.03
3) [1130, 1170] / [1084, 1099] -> 1.03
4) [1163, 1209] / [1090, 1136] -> 1.08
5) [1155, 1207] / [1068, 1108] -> 1.16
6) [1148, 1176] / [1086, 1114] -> 1.12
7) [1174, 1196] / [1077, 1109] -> 1.14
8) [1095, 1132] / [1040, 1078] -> 1.08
